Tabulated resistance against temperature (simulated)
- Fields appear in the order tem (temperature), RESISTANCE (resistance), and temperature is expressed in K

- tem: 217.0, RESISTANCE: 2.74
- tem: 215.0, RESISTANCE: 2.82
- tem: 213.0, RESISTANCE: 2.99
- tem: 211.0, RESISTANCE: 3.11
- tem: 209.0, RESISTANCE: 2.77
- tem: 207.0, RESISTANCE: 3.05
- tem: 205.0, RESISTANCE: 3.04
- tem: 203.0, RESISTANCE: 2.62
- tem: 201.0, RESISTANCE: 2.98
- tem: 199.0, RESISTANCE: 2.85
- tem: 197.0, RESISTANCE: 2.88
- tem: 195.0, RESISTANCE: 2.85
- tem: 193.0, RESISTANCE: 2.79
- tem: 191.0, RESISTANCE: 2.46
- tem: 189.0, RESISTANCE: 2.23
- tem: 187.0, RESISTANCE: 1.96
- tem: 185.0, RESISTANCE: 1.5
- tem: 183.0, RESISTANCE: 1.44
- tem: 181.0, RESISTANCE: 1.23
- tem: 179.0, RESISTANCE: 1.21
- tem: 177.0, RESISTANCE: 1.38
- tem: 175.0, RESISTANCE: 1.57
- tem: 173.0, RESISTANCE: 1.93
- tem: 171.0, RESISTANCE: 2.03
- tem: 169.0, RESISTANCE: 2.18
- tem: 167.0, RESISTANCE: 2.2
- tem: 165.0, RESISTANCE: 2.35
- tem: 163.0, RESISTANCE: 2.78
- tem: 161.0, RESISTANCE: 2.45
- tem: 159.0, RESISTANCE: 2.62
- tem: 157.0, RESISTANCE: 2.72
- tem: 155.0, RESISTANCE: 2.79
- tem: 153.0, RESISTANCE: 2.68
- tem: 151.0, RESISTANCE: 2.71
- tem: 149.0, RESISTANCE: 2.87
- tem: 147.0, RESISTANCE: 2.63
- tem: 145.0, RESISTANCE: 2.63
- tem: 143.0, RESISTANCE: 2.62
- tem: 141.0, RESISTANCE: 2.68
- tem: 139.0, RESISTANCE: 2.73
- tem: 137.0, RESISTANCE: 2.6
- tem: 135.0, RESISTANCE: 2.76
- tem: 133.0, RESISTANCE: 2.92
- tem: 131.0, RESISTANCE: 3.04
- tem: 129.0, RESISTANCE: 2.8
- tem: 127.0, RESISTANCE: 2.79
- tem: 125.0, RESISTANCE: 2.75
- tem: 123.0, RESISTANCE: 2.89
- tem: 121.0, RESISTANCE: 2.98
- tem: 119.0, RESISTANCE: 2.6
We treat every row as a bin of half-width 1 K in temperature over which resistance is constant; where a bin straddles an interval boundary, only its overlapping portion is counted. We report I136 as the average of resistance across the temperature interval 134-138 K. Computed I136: 2.68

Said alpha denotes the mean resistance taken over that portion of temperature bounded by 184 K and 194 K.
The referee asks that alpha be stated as 2.19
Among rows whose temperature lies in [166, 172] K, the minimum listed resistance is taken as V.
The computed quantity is 2.03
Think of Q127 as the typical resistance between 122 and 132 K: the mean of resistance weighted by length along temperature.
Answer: 2.85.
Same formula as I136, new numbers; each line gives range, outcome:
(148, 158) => 2.75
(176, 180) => 1.29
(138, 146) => 2.67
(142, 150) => 2.69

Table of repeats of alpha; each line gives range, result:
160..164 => 2.62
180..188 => 1.53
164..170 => 2.24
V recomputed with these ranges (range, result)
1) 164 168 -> 2.2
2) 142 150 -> 2.62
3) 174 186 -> 1.21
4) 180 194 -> 1.23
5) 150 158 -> 2.68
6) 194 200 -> 2.85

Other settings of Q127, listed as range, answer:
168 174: 2.05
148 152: 2.79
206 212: 2.98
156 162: 2.6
